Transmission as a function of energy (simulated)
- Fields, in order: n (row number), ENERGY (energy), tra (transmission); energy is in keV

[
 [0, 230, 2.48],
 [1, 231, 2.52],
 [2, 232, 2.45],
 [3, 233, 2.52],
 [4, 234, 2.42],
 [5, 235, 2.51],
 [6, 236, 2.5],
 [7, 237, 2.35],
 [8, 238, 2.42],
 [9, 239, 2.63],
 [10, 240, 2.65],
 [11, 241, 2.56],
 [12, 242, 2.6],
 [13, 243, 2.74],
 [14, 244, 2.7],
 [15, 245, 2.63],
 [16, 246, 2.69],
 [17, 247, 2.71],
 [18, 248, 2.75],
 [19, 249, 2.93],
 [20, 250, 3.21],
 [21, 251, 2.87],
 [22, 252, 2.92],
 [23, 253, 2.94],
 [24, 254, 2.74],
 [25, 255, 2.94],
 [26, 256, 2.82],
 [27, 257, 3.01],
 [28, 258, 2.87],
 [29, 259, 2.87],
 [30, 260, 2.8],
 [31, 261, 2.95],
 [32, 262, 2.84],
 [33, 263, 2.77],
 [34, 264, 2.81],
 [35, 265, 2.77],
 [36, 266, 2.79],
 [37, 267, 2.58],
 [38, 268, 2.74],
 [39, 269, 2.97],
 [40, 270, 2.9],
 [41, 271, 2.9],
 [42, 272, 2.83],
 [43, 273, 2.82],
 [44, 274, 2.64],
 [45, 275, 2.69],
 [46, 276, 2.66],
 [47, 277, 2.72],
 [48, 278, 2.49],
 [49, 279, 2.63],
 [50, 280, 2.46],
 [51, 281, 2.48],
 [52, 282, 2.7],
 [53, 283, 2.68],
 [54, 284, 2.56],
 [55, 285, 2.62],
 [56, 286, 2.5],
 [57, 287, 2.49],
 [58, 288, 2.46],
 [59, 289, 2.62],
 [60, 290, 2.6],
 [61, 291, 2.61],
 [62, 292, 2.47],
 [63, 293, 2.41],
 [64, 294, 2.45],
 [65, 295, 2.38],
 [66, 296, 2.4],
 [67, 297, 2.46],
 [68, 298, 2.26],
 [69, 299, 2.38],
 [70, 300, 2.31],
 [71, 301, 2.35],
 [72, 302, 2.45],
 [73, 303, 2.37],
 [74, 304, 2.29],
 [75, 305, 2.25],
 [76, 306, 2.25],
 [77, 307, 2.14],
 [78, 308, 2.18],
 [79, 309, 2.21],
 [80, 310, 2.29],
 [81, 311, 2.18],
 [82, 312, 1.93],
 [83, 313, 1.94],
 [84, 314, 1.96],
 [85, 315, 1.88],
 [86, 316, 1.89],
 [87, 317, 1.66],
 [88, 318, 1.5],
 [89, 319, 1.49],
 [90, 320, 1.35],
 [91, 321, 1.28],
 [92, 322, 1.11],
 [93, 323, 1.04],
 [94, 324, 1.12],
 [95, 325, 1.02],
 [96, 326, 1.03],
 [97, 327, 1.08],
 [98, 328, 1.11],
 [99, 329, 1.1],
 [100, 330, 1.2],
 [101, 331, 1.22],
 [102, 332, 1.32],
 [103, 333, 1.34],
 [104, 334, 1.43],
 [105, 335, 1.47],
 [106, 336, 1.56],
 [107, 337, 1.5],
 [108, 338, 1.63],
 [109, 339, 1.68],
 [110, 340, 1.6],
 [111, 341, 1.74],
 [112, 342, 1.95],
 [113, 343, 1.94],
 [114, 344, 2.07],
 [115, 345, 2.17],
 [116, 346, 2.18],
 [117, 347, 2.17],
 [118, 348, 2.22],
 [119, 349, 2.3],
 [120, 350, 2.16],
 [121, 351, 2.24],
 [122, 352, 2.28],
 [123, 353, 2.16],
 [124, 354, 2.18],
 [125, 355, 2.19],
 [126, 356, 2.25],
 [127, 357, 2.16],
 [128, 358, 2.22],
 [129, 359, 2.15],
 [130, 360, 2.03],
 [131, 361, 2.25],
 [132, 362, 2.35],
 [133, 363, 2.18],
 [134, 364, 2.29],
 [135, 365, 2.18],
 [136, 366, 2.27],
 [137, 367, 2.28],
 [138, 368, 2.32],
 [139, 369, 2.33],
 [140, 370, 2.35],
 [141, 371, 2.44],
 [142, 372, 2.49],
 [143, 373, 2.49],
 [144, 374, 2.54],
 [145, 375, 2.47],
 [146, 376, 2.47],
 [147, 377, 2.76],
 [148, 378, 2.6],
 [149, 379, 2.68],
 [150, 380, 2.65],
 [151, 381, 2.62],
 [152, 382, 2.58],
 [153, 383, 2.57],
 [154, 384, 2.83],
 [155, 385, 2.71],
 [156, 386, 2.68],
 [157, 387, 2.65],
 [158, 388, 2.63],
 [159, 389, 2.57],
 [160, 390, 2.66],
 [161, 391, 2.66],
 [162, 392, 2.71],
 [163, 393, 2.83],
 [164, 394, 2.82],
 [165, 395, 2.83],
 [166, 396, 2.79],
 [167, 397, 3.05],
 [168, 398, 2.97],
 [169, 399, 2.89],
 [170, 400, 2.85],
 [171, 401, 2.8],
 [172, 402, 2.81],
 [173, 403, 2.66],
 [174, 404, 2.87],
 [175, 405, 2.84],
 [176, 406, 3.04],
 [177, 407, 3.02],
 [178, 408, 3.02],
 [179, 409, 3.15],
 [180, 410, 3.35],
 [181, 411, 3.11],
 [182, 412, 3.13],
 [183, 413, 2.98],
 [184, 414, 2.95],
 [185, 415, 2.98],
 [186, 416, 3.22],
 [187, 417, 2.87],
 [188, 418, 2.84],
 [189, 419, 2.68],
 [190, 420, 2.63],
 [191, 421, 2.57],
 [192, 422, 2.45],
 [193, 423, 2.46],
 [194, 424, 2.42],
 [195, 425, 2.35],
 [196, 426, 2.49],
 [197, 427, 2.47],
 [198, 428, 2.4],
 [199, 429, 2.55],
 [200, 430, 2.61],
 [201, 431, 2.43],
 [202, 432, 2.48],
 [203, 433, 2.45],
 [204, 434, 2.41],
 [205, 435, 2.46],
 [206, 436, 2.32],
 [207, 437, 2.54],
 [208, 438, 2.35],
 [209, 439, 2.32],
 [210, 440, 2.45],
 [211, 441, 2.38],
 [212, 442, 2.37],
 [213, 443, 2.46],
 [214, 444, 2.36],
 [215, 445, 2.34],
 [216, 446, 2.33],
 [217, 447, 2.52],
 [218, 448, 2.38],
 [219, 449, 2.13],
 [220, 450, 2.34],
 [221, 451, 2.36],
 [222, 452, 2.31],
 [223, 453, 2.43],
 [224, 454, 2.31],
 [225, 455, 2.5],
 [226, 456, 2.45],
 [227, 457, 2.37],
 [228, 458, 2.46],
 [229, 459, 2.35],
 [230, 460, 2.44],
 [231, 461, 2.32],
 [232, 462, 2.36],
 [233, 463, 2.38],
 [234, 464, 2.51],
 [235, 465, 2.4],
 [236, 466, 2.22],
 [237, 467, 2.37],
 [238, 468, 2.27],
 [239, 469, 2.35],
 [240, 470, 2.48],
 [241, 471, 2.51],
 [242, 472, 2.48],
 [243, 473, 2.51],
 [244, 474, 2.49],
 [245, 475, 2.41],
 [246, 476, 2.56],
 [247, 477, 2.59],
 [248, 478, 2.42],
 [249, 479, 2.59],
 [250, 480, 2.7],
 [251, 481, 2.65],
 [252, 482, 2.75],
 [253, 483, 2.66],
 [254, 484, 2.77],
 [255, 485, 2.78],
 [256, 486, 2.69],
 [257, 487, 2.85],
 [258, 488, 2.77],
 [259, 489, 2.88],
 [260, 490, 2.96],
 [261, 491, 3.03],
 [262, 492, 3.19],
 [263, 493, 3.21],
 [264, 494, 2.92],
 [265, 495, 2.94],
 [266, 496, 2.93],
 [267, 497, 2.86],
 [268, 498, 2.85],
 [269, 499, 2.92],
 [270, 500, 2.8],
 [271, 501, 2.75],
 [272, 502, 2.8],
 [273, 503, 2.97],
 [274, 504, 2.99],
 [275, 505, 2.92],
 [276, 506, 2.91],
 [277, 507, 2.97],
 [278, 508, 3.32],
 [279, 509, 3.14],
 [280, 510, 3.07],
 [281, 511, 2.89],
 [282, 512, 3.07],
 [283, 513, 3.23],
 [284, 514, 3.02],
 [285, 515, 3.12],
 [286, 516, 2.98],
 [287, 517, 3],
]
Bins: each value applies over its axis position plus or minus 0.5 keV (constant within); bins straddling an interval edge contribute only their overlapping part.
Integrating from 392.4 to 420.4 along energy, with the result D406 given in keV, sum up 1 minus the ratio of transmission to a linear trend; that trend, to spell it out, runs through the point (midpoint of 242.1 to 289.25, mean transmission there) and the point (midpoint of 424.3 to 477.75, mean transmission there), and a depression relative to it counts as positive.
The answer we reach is -4.9 keV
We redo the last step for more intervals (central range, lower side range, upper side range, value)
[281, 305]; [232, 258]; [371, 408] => 2.2 keV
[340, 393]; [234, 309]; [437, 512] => 5.2 keV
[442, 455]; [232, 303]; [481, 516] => 2.3 keV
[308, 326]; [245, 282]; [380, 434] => 7.4 keV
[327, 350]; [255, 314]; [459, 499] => 8.0 keV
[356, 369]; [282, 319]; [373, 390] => 1.6 keV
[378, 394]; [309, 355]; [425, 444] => -4.5 keV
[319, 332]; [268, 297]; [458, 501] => 7.2 keV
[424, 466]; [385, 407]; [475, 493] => 5.6 keV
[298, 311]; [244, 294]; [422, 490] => 1.9 keV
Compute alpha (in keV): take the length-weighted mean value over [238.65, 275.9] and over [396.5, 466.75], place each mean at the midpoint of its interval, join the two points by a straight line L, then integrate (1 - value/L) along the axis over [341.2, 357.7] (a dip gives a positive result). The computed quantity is 3.27 keV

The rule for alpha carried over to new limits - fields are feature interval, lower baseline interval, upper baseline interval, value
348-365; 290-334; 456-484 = -1.5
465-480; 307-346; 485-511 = 1.6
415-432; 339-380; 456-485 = -1.5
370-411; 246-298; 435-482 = -3.7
